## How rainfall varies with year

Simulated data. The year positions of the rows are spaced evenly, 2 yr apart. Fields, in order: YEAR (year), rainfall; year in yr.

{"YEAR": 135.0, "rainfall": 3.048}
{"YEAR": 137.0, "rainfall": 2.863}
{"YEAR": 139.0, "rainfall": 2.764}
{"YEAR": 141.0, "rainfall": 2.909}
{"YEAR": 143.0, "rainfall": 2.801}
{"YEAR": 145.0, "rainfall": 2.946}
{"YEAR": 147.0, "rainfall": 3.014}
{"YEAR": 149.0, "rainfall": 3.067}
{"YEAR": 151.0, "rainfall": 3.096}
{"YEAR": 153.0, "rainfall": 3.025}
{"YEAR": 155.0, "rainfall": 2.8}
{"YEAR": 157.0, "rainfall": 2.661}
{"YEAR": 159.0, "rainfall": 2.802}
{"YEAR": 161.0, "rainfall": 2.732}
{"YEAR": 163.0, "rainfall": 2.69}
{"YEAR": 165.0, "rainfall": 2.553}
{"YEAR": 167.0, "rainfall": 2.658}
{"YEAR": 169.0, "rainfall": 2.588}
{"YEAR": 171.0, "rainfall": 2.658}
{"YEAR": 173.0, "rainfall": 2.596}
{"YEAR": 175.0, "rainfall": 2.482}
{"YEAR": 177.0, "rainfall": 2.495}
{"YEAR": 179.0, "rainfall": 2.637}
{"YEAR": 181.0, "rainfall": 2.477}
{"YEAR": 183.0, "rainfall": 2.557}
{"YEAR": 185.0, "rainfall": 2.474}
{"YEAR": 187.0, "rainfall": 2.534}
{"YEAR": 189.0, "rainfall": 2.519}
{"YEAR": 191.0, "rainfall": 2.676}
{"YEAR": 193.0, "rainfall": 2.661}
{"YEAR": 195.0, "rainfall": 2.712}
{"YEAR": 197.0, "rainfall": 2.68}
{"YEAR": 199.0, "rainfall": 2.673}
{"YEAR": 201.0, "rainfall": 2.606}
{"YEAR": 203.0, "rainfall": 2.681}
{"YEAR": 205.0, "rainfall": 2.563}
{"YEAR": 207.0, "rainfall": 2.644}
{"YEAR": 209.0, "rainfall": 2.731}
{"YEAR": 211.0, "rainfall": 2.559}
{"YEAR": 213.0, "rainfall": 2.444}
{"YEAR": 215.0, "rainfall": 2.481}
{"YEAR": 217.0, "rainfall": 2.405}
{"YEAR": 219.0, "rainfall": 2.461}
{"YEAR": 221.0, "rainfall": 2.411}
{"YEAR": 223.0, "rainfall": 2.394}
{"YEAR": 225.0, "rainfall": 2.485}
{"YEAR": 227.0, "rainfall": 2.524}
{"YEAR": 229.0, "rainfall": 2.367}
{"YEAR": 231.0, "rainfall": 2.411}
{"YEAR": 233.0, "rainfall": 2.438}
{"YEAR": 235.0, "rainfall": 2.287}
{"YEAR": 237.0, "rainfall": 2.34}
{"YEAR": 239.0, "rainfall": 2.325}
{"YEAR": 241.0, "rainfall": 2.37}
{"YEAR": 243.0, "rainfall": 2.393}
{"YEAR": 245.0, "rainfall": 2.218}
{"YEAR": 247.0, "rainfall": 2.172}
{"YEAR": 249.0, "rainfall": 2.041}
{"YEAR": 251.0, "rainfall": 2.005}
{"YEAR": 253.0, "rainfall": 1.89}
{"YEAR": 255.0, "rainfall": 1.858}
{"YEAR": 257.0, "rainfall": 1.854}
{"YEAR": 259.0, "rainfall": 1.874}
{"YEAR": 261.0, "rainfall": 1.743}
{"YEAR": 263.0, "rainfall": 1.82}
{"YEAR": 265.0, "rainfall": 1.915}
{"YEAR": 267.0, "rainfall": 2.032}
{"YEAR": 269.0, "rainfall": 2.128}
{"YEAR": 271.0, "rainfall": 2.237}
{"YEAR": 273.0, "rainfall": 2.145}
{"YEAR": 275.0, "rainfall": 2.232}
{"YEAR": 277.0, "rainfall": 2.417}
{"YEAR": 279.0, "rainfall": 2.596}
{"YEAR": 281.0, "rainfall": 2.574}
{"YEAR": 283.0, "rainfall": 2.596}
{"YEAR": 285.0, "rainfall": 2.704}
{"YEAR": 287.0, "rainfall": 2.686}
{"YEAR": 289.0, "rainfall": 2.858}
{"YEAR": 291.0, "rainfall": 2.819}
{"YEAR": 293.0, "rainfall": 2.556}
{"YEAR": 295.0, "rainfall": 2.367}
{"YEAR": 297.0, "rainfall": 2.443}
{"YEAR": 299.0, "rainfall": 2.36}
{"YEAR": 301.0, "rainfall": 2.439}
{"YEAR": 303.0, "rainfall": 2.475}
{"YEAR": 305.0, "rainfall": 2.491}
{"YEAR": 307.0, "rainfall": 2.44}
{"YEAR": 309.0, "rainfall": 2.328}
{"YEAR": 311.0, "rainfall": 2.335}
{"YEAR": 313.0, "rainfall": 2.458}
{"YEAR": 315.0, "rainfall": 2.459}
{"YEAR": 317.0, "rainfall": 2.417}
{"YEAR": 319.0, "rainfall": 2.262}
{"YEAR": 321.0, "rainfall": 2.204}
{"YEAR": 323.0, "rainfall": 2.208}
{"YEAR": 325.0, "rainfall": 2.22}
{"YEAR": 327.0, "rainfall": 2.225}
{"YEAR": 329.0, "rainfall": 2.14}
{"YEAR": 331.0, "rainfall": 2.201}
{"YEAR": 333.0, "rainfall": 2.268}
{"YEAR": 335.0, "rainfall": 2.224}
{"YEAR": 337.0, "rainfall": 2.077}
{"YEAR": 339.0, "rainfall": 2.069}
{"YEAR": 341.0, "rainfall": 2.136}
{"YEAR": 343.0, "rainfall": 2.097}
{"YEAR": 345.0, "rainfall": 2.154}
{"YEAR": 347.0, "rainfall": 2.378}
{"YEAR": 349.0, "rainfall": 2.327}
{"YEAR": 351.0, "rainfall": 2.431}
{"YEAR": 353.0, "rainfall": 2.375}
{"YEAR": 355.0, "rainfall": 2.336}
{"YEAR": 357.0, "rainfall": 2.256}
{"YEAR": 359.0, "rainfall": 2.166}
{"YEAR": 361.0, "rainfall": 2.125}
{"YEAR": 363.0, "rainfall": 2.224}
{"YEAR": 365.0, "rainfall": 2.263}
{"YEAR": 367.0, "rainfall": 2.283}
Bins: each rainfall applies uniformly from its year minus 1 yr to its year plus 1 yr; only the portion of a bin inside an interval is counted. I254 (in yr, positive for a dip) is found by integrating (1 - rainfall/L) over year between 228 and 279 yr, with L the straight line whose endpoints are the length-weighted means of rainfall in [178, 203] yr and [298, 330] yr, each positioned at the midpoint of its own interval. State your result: 6.63 yr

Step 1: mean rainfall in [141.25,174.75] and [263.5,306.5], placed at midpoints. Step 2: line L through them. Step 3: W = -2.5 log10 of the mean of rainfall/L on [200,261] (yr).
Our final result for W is 0.11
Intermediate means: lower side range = 2.79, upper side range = 2.42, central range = 2.33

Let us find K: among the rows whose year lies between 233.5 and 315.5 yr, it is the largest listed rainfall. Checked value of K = 2.858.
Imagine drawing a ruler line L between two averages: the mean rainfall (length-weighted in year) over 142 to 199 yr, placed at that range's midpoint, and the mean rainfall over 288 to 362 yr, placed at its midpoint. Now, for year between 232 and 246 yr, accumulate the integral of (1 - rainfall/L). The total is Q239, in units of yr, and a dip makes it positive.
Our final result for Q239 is 1.1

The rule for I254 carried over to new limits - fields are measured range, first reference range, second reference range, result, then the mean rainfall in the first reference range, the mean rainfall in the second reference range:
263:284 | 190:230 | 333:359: 1.23 yr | 2.56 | 2.24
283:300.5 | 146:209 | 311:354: -1.68 yr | 2.68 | 2.26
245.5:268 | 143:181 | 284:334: 5.31 yr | 2.74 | 2.41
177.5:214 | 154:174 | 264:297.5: 0.10 yr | 2.67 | 2.43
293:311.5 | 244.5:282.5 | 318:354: -2.18 yr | 2.1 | 2.22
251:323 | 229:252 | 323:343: -2.82 yr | 2.28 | 2.17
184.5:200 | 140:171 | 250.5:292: 0.08 yr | 2.82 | 2.24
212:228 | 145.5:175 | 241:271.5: -1.02 yr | 2.77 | 2.02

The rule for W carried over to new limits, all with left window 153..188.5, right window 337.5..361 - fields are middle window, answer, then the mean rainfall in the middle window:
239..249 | 0.09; 2.27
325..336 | 0.03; 2.21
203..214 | -0.02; 2.6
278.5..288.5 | -0.11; 2.64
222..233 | 0.03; 2.44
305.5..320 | -0.03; 2.39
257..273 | 0.22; 1.97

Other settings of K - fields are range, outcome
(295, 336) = 2.491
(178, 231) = 2.731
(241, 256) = 2.393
